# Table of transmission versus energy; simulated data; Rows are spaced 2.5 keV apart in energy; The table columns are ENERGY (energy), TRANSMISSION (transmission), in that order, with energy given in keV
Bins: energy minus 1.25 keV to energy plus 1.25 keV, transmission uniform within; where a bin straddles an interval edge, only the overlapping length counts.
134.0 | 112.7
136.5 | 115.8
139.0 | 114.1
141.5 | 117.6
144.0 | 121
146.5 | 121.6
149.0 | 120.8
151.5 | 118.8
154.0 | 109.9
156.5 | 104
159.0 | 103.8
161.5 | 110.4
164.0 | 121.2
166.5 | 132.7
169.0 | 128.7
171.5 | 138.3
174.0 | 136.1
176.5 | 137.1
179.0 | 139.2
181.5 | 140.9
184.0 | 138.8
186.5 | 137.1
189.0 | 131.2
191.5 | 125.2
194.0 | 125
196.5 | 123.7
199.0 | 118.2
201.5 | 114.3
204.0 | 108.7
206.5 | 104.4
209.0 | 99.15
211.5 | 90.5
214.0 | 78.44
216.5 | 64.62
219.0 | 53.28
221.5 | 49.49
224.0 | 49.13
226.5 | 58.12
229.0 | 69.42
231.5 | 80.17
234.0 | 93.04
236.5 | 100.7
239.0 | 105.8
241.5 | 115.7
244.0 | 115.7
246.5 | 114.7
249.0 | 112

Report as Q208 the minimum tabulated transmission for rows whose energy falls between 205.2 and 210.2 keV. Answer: 99.15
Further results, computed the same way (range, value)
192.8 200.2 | 118.2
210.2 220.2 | 53.28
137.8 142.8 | 114.1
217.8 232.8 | 49.13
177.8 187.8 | 137.1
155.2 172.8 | 103.8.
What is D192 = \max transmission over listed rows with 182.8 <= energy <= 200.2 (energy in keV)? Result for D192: 138.8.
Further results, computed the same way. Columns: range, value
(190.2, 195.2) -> 125.2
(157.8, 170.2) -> 132.7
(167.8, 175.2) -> 138.3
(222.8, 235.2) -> 93.04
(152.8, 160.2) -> 109.9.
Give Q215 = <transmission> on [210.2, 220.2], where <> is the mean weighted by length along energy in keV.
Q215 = 71.9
